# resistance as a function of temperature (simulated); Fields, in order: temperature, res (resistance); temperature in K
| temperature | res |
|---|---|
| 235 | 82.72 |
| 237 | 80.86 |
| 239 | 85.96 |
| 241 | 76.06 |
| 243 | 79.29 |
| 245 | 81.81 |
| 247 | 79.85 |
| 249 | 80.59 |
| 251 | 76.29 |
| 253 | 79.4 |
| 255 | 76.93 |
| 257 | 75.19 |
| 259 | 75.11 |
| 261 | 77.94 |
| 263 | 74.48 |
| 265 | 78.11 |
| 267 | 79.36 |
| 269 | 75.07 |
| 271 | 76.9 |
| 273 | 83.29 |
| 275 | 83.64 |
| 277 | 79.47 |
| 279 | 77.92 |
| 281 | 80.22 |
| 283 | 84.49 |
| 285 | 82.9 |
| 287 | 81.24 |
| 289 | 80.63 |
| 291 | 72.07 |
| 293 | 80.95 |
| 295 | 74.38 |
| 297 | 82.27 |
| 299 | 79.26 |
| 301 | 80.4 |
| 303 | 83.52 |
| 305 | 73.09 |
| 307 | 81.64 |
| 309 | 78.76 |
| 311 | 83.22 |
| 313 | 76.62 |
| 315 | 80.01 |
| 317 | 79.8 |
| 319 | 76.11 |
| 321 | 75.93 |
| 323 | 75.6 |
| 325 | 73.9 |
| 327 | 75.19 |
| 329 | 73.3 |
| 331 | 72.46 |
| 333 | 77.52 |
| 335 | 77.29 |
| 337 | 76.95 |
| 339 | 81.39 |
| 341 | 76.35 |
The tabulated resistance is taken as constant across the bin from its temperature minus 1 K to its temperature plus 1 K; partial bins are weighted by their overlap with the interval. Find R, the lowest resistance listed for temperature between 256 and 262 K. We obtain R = 75.11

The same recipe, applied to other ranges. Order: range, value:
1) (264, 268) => 78.11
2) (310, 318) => 76.62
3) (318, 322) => 75.93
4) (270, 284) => 76.9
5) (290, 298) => 72.07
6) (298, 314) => 73.09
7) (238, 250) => 76.06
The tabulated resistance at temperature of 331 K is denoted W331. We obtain 72.46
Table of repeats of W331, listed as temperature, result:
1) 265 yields 78.11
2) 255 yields 76.93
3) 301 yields 80.4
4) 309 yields 78.76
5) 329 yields 73.3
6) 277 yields 79.47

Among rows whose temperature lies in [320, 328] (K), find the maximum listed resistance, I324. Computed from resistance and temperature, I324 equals 75.93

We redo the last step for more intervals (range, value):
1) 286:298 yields 82.27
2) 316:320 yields 79.8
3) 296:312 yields 83.52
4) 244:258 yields 81.81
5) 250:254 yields 79.4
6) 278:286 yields 84.49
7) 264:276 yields 83.64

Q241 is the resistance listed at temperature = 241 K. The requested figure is 76.06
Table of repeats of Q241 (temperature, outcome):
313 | 76.62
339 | 81.39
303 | 83.52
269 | 75.07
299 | 79.26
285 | 82.9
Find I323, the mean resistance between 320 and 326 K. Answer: 75.1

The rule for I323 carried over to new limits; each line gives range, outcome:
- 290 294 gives 76.5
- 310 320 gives 79.2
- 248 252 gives 78.4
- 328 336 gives 75.1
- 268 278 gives 79.7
